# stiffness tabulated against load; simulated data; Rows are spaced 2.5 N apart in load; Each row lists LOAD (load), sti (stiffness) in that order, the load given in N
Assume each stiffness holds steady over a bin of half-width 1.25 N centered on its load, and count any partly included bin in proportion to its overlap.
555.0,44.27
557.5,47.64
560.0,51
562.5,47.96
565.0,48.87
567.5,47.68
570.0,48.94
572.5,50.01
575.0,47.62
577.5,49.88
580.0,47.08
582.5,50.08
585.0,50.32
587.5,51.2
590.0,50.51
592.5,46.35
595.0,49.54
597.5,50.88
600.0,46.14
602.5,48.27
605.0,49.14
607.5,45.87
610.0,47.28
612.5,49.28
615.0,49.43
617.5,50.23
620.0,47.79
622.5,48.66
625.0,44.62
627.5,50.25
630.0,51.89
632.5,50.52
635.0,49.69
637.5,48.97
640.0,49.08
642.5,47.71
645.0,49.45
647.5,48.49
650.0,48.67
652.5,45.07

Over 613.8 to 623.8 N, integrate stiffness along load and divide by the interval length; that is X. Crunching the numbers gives 49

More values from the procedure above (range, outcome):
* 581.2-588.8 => 50.5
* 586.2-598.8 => 49.7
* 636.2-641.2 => 49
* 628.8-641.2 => 50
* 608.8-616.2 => 48.7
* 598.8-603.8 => 47.2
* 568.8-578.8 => 49.1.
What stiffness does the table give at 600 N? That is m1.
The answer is 46.14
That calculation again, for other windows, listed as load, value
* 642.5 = 47.71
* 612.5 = 49.28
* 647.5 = 48.49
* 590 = 50.51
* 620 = 47.79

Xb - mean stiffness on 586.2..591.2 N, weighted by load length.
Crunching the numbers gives 50.9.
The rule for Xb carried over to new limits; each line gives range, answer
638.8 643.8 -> 48.4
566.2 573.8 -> 48.9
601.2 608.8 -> 47.7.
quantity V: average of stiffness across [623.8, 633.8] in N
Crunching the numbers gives 49.3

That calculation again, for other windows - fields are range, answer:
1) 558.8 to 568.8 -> 48.9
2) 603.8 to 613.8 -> 47.9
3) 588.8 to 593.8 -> 48.4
